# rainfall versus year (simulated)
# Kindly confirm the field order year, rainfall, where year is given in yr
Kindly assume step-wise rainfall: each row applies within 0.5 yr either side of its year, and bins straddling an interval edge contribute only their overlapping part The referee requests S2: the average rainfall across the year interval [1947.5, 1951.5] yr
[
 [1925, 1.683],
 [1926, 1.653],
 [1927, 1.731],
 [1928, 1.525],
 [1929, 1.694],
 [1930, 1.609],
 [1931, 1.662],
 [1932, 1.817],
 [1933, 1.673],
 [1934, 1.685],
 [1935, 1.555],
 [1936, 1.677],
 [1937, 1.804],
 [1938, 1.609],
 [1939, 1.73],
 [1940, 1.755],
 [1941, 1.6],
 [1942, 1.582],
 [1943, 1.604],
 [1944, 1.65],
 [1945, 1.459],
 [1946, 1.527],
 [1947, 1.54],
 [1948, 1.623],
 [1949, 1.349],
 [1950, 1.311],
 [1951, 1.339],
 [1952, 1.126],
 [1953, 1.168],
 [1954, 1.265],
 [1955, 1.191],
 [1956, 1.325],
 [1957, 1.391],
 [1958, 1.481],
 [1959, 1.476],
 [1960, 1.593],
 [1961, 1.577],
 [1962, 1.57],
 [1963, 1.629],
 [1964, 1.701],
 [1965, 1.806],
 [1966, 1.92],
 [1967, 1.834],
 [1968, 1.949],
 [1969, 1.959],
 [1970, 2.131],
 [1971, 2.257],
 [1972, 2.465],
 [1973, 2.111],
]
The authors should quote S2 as 1.41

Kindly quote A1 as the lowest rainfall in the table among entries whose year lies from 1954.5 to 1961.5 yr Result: 1.191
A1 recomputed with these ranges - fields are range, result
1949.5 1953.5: 1.126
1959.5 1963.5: 1.57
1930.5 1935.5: 1.555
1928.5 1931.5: 1.609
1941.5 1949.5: 1.349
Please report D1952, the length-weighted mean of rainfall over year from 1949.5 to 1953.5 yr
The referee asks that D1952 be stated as 1.24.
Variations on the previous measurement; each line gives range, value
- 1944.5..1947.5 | 1.51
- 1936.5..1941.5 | 1.7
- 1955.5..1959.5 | 1.42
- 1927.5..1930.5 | 1.61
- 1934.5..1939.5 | 1.68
